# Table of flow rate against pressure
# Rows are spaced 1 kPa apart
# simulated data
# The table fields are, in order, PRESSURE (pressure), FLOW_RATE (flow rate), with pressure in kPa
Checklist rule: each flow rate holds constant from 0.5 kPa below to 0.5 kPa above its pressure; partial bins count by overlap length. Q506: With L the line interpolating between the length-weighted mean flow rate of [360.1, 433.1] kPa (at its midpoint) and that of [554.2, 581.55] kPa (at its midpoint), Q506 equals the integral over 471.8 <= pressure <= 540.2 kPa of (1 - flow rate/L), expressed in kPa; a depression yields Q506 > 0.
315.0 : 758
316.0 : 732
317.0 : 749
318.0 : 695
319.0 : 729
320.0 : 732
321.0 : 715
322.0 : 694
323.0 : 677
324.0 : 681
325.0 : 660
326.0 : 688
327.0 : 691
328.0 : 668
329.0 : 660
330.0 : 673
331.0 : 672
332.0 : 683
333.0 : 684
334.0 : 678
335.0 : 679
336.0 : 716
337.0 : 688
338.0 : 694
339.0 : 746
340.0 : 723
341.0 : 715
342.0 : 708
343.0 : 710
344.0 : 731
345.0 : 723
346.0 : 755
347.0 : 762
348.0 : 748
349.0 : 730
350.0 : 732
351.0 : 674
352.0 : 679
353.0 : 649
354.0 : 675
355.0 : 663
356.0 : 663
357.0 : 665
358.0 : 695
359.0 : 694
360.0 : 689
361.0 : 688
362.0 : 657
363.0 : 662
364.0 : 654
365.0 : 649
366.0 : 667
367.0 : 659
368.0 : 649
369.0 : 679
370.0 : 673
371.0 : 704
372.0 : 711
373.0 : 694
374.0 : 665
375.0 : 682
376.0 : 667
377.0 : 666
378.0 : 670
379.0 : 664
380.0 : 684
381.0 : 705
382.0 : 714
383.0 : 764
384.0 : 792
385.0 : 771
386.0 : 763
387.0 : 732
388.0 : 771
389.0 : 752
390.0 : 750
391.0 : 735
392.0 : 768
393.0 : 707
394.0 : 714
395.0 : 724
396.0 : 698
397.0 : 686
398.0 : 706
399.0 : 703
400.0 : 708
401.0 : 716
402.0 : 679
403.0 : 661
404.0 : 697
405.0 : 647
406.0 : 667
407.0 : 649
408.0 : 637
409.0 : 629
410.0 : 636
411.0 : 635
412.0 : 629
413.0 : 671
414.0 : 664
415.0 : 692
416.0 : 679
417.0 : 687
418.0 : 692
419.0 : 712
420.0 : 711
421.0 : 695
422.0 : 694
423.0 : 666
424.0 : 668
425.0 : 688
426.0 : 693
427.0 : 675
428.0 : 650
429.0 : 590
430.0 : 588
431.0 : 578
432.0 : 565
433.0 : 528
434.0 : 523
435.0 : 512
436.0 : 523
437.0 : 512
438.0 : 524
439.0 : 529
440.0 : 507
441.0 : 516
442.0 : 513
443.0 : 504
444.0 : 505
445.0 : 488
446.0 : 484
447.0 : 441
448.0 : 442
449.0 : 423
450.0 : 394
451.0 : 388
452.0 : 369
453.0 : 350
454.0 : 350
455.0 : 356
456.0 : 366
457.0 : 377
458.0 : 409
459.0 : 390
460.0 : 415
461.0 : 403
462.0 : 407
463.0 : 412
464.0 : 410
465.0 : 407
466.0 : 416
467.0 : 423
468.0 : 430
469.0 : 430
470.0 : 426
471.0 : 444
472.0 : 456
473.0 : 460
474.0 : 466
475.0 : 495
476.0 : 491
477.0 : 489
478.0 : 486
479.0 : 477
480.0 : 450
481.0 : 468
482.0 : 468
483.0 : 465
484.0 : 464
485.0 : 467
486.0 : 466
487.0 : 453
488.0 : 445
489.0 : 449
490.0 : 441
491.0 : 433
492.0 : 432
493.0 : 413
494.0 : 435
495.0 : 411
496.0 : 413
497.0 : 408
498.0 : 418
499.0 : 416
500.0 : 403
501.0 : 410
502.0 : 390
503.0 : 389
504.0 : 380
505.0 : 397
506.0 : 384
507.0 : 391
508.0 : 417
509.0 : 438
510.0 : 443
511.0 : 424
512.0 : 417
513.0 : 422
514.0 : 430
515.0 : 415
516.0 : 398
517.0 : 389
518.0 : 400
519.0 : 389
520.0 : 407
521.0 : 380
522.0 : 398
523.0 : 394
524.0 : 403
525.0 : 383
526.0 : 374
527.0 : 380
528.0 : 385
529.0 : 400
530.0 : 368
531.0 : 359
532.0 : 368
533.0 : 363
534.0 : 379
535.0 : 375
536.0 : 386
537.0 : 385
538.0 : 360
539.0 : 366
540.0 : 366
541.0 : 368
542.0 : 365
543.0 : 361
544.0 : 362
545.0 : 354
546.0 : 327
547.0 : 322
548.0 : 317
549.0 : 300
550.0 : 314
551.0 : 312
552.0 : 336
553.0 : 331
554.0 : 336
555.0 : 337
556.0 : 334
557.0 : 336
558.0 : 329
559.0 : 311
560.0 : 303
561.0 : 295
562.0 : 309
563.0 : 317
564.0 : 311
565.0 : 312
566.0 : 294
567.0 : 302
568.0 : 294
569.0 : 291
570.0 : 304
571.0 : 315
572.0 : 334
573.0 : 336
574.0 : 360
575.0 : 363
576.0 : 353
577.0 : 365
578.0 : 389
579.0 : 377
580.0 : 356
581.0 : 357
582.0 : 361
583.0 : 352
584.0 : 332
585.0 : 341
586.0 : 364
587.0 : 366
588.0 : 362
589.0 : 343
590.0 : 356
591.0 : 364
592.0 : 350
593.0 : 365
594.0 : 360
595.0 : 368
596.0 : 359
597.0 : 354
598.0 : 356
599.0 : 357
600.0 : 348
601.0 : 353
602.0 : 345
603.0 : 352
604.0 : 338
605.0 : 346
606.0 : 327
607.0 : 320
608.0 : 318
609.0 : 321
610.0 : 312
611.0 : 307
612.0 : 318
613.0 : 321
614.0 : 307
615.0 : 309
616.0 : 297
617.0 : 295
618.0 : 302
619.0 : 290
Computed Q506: 5.97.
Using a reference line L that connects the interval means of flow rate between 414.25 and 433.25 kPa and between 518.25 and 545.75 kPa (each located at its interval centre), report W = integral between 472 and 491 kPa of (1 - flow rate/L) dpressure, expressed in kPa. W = 1.6 kPa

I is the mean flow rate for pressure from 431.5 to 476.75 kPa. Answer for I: 449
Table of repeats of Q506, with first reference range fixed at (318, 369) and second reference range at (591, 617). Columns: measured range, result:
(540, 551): 2.0 kPa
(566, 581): 1.6 kPa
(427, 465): 5.9 kPa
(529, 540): 1.5 kPa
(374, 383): -0.6 kPa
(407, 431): -3.0 kPa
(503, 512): 1.1 kPa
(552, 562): 1.9 kPa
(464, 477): 1.8 kPa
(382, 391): -1.8 kPa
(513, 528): 1.8 kPa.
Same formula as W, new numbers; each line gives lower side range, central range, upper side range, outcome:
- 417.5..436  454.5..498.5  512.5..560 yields 6.30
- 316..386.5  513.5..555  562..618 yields 5.26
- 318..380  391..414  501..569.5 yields -3.29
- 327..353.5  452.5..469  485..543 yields 3.25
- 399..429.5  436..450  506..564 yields 2.57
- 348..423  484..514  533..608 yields 3.47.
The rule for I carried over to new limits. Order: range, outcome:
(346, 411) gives 694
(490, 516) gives 413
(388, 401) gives 723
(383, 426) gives 698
